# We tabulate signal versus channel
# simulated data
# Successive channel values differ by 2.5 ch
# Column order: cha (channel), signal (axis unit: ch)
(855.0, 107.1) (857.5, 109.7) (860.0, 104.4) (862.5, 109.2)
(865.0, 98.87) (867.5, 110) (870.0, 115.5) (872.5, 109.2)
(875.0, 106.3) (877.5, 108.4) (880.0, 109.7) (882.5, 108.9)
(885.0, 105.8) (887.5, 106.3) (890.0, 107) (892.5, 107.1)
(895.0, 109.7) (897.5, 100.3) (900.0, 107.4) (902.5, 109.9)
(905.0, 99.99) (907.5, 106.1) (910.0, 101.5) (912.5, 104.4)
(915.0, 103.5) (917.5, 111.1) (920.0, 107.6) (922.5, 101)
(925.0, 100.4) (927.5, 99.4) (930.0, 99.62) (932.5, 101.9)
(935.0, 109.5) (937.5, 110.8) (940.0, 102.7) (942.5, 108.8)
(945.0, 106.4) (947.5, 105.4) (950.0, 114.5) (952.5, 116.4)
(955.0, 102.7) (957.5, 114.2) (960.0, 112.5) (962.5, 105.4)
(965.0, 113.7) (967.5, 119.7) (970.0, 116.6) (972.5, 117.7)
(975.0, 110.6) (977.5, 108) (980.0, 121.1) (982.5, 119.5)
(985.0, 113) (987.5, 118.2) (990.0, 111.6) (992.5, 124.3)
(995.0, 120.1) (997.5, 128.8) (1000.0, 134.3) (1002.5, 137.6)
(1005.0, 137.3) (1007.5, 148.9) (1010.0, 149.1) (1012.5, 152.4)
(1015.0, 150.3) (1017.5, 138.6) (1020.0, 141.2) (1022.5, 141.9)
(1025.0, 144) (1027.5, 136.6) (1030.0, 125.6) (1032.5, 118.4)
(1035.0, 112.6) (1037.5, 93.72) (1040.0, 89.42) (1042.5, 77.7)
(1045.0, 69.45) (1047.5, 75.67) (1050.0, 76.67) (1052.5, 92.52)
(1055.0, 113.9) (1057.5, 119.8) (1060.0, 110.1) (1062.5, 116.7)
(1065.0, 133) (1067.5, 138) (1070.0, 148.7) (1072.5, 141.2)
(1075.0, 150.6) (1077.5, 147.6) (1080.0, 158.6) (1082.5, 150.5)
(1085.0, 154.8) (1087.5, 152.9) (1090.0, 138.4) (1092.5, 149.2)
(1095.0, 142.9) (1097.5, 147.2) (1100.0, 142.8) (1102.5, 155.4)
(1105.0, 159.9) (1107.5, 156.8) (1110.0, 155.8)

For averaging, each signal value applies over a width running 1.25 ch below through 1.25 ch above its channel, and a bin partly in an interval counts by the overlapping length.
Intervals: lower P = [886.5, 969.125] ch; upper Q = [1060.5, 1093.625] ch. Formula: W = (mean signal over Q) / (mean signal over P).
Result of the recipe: 1.35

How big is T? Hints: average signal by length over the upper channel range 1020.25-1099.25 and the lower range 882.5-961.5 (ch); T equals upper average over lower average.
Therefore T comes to 1.18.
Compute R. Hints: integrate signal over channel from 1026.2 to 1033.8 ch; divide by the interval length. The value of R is 127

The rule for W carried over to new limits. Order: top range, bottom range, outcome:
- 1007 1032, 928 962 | 1.32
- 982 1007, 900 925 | 1.19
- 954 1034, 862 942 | 1.19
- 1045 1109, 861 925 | 1.26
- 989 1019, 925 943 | 1.31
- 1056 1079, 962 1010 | 1.10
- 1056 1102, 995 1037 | 1.04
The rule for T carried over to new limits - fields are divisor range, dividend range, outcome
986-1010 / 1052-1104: 1.07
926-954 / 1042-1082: 1.11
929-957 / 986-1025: 1.26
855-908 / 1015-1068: 1.06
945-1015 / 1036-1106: 1.04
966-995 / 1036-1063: 0.80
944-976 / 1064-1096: 1.31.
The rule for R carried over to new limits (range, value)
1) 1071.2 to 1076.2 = 146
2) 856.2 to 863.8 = 108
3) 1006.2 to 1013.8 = 150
